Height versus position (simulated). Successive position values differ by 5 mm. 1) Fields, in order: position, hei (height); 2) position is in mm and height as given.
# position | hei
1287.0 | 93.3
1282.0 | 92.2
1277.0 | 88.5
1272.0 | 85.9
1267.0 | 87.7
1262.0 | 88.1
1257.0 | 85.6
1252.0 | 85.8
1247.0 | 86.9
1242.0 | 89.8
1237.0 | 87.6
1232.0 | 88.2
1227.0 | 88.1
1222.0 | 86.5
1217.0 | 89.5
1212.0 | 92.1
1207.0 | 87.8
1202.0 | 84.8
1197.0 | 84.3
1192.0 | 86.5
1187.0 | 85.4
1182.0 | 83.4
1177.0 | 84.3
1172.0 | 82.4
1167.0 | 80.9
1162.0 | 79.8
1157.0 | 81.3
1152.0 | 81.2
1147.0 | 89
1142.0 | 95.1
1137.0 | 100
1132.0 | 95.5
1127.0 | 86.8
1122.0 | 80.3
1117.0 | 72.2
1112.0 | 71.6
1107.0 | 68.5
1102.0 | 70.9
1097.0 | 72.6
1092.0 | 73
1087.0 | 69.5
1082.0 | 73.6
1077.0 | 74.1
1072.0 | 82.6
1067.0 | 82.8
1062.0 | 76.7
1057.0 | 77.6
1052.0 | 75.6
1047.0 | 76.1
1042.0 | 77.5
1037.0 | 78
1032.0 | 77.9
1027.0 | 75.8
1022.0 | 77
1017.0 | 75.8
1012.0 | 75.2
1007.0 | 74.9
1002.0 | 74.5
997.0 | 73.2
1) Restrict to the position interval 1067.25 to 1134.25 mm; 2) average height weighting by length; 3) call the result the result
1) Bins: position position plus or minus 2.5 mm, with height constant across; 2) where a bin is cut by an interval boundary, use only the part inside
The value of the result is 76.4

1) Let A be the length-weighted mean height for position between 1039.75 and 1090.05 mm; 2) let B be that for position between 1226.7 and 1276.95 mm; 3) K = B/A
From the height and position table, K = 1.14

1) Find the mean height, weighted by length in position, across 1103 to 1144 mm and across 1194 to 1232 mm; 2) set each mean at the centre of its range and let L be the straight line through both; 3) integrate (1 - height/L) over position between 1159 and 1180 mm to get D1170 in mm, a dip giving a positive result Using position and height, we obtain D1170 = 0.9 mm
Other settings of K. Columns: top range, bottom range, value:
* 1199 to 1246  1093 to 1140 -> 1.11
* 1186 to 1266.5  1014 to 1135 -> 1.14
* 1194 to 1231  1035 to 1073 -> 1.12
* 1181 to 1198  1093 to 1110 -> 1.20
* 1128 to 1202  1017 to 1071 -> 1.11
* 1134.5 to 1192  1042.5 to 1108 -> 1.14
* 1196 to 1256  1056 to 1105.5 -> 1.17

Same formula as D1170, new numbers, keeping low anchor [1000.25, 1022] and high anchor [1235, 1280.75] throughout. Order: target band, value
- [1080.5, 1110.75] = 3.12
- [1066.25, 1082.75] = 0.03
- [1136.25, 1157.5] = -1.87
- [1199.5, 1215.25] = -0.61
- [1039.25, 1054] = 0.12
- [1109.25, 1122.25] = 1.11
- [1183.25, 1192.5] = -0.16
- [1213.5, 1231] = -0.53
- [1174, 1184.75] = -0.03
